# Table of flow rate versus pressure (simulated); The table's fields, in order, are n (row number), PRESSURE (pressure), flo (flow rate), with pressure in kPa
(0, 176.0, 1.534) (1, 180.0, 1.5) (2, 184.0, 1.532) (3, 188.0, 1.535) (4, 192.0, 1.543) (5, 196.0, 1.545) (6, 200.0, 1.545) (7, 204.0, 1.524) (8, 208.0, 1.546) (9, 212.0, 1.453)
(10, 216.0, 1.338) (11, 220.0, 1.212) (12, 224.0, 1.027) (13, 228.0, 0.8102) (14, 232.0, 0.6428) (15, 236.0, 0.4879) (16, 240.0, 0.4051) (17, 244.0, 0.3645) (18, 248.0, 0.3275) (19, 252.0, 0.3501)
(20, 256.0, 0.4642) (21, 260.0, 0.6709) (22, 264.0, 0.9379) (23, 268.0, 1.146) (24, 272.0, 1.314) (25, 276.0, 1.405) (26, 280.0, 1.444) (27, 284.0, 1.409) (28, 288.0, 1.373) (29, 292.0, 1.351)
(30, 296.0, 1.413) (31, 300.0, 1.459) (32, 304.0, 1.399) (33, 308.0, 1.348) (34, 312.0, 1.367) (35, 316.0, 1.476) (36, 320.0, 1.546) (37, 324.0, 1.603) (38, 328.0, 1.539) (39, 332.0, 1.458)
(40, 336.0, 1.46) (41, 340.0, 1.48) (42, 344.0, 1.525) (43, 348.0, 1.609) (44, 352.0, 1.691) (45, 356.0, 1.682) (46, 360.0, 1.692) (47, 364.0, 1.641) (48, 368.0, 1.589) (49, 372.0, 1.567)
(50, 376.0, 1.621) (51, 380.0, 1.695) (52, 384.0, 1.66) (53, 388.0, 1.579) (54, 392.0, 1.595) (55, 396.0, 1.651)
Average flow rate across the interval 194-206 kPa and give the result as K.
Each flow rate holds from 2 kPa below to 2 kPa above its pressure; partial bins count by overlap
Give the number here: 1.54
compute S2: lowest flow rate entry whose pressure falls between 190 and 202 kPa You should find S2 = 1.543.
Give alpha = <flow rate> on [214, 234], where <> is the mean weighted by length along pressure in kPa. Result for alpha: 1.01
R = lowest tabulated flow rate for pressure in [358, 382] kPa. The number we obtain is 1.567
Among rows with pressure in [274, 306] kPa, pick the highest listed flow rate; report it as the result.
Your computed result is 1.459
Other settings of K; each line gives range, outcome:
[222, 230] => 0.919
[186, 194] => 1.54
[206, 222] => 1.39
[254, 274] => 0.907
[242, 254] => 0.347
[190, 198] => 1.54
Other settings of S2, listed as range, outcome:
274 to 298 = 1.351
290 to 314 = 1.348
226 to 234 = 0.6428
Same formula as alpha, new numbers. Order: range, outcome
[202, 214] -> 1.51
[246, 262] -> 0.453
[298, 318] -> 1.41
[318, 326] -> 1.57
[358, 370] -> 1.64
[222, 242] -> 0.675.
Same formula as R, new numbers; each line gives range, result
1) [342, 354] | 1.525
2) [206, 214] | 1.453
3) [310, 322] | 1.367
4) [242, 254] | 0.3275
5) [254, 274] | 0.4642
